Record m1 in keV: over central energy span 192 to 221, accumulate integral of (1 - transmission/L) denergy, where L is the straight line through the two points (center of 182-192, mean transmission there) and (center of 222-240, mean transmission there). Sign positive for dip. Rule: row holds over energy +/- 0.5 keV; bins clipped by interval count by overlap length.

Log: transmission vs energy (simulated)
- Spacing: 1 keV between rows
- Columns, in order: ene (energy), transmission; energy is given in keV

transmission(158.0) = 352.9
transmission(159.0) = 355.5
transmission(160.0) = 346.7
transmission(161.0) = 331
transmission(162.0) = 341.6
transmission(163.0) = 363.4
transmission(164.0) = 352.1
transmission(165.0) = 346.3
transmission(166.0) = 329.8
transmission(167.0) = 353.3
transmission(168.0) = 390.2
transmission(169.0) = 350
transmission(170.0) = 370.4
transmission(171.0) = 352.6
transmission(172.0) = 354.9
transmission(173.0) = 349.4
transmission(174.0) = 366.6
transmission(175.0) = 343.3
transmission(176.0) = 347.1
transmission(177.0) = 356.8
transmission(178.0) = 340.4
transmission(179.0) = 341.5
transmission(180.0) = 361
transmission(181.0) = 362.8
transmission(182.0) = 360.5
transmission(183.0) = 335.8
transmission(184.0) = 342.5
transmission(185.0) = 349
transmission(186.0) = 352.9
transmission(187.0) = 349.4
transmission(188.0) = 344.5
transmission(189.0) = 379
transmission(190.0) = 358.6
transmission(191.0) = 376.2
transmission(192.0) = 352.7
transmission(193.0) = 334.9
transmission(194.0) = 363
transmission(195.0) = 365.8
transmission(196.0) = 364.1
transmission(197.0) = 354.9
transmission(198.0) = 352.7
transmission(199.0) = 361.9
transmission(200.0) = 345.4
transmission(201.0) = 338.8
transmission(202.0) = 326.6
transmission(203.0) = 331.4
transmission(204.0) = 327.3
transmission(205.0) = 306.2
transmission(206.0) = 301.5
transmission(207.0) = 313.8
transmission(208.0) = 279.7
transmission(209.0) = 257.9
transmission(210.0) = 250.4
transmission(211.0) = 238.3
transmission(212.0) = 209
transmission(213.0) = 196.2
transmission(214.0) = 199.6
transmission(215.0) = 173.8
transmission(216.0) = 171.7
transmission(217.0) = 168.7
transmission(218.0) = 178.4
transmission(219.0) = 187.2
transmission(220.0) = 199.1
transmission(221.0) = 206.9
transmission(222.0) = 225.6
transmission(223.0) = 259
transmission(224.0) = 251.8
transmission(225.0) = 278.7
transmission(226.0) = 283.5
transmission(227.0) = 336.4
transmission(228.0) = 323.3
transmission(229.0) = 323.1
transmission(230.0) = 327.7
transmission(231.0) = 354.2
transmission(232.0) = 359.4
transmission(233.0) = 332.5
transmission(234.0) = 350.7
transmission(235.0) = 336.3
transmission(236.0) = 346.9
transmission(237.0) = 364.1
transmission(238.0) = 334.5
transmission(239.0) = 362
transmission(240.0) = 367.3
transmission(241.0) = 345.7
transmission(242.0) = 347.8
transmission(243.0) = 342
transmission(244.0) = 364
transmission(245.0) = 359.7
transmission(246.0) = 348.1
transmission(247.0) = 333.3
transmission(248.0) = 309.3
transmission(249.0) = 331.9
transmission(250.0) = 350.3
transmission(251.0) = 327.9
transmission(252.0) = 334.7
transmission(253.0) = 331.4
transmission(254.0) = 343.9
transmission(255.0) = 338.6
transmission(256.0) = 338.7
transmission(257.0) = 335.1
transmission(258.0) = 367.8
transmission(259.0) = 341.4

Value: 5.4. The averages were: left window 354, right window 323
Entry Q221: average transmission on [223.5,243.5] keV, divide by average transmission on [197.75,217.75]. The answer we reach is 1.23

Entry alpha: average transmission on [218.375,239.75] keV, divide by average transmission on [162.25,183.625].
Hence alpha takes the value 0.9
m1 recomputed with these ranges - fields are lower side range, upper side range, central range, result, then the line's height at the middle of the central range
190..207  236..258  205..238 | 7.1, 344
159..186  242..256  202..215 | 3.0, 346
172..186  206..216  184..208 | -4.6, 290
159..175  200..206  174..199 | -1.2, 338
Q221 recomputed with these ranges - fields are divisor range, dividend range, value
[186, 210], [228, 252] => 1.02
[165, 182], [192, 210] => 0.93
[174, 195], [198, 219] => 0.75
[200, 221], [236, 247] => 1.41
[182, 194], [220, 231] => 0.80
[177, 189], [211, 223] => 0.56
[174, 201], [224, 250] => 0.95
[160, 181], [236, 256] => 0.98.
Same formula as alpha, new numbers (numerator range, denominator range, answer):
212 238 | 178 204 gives 0.77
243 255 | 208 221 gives 1.65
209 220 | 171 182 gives 0.57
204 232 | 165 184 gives 0.72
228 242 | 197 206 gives 1.03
